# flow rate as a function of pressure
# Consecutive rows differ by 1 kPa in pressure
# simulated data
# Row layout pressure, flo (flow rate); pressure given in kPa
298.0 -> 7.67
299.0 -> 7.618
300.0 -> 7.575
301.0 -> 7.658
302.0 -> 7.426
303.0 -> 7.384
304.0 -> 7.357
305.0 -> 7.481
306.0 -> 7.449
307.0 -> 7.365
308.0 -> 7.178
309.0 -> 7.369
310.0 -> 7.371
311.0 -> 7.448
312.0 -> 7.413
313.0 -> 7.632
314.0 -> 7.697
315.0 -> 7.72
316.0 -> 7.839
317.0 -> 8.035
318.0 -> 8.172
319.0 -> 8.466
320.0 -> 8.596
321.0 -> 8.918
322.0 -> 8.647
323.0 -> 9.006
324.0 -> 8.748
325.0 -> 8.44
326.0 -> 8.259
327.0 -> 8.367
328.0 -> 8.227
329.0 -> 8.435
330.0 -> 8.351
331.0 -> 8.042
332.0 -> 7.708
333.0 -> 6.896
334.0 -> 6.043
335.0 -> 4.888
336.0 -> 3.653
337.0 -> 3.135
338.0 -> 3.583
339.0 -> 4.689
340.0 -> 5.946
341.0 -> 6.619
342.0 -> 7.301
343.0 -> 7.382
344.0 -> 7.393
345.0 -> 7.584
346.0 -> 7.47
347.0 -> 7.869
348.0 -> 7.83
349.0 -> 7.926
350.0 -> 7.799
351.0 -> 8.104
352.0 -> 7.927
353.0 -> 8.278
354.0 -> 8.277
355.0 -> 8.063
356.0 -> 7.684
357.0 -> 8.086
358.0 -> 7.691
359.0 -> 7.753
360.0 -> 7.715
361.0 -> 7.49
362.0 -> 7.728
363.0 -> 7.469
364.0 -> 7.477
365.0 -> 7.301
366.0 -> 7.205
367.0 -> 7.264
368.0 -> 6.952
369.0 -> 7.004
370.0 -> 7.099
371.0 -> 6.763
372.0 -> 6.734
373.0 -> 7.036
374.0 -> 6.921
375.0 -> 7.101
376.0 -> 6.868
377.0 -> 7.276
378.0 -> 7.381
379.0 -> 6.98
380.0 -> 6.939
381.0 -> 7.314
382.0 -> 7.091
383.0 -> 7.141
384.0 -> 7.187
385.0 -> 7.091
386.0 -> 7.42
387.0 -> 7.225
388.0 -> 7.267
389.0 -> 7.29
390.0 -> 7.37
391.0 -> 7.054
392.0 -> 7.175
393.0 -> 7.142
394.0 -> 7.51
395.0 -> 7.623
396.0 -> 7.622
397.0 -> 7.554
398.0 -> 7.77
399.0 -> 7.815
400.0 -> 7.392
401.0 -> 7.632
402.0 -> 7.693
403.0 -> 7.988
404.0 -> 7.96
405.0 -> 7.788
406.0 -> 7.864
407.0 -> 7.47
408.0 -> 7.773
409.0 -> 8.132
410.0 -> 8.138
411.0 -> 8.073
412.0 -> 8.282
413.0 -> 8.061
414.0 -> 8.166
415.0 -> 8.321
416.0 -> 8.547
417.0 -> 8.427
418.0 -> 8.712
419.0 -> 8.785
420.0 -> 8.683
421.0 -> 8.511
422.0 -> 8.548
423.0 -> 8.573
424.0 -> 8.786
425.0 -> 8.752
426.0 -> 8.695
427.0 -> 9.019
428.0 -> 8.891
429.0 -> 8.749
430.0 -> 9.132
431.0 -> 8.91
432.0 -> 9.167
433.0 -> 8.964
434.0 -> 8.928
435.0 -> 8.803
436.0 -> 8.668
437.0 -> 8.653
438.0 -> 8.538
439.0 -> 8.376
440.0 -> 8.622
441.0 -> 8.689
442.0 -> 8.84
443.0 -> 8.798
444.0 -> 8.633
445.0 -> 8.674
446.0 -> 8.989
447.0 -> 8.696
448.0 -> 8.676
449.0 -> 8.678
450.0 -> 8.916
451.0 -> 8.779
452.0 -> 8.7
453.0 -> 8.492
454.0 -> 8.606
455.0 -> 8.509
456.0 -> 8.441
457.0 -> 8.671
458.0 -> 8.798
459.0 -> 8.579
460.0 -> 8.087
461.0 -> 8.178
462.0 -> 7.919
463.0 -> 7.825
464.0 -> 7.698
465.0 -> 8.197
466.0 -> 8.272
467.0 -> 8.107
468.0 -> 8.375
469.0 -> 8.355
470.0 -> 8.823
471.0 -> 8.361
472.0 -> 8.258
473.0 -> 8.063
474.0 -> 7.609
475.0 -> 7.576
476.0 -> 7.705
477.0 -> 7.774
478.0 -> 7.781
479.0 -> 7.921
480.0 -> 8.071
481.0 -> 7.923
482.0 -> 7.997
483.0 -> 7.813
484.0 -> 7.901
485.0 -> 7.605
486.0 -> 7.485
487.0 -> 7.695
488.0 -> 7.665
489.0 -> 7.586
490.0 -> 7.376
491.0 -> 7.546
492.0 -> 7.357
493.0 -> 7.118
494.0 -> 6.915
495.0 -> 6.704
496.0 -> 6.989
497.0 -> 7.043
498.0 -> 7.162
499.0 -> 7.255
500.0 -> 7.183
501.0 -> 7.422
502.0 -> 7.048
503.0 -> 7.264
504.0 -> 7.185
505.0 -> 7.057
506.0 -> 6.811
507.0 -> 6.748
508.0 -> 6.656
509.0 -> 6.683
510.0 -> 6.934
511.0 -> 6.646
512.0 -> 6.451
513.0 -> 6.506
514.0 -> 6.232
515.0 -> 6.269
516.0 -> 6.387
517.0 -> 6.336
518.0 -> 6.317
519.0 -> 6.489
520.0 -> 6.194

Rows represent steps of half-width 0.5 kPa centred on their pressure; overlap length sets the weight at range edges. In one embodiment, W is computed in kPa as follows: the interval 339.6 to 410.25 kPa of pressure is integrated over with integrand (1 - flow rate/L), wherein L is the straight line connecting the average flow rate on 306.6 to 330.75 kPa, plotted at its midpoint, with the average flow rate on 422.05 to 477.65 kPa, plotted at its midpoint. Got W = 6.9 kPa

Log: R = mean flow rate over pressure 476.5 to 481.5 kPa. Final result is 7.89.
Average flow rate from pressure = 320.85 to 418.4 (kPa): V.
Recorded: 7.44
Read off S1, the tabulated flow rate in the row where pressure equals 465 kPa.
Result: 8.197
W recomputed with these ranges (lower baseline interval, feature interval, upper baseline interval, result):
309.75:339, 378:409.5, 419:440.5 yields 3.2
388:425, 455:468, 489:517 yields -1.6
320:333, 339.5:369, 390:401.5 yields 1.7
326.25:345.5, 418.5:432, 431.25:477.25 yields -1.3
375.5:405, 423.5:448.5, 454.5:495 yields -3.6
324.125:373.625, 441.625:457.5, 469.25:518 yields -3.1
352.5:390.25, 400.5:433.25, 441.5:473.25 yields -1.9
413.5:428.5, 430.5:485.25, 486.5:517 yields -3.5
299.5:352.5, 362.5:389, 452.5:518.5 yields 1.1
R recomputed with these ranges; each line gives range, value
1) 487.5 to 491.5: 7.54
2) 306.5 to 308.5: 7.27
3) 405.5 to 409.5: 7.81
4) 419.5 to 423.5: 8.58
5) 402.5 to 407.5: 7.81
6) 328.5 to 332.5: 8.13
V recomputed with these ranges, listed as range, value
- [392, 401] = 7.54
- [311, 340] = 7.32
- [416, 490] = 8.4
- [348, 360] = 7.95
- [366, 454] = 8.01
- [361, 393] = 7.17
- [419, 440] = 8.76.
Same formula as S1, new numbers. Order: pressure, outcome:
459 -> 8.579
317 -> 8.035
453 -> 8.492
